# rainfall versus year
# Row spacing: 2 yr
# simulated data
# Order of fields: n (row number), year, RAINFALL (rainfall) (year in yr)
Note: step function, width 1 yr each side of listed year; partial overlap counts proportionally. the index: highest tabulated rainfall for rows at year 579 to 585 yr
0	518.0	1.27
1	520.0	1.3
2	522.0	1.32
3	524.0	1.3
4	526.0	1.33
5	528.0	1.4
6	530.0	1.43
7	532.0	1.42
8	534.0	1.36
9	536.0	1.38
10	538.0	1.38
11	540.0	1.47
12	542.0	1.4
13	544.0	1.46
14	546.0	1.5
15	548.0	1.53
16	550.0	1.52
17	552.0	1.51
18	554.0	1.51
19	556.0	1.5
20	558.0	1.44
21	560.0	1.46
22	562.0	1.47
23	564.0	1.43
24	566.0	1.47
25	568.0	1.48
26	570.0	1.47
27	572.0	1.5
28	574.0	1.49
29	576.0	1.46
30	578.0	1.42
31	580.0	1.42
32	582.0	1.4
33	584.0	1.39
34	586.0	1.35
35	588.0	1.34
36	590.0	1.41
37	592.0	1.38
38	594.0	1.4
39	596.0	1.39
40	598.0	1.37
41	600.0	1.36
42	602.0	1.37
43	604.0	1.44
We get 1.42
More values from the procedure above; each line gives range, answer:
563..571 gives 1.48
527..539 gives 1.43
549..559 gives 1.52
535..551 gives 1.53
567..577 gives 1.5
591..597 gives 1.4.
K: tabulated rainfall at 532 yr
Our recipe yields 1.42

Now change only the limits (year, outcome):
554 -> 1.51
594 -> 1.4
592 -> 1.38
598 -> 1.37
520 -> 1.3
